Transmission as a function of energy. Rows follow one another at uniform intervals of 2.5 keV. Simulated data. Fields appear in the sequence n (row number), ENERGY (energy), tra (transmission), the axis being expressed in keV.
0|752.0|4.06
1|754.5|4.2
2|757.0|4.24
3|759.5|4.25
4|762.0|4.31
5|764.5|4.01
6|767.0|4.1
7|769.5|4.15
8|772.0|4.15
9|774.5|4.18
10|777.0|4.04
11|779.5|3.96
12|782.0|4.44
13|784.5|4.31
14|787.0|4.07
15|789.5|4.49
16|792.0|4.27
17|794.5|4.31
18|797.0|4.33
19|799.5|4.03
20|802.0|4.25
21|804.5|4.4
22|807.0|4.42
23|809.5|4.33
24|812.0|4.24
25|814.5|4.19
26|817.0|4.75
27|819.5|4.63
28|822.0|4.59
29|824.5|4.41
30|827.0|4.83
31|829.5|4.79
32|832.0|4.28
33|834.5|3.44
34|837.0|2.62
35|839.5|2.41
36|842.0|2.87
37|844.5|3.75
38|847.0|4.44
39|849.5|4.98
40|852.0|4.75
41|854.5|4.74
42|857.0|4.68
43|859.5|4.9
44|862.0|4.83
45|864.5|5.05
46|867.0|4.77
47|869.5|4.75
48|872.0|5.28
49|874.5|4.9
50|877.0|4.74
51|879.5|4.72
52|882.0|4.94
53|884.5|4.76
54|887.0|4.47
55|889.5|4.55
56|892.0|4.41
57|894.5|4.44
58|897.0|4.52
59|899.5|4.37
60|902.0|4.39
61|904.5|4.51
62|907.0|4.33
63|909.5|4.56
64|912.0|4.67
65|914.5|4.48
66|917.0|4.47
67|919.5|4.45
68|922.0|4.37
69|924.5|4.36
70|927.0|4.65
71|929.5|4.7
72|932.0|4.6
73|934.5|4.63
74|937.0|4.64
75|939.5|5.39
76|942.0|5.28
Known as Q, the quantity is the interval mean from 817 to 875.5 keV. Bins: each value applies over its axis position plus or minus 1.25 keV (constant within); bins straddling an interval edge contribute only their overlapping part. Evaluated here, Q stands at 4.38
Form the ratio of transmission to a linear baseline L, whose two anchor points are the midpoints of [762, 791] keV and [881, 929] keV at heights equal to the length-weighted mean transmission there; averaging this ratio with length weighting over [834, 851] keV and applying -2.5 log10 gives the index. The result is 0.23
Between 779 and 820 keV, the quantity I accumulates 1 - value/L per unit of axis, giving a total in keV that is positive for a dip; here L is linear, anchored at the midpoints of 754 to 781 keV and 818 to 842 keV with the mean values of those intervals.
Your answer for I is -2.8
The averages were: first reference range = 4.15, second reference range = 3.95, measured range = 4.32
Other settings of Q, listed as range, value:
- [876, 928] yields 4.53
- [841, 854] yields 4.22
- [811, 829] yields 4.54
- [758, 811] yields 4.23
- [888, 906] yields 4.45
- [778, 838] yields 4.27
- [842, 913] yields 4.62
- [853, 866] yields 4.84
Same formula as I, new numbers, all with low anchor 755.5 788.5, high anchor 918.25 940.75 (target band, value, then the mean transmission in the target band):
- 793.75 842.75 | 2.17 keV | 4.12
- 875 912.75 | -0.23 keV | 4.56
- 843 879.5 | -2.46 keV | 4.74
